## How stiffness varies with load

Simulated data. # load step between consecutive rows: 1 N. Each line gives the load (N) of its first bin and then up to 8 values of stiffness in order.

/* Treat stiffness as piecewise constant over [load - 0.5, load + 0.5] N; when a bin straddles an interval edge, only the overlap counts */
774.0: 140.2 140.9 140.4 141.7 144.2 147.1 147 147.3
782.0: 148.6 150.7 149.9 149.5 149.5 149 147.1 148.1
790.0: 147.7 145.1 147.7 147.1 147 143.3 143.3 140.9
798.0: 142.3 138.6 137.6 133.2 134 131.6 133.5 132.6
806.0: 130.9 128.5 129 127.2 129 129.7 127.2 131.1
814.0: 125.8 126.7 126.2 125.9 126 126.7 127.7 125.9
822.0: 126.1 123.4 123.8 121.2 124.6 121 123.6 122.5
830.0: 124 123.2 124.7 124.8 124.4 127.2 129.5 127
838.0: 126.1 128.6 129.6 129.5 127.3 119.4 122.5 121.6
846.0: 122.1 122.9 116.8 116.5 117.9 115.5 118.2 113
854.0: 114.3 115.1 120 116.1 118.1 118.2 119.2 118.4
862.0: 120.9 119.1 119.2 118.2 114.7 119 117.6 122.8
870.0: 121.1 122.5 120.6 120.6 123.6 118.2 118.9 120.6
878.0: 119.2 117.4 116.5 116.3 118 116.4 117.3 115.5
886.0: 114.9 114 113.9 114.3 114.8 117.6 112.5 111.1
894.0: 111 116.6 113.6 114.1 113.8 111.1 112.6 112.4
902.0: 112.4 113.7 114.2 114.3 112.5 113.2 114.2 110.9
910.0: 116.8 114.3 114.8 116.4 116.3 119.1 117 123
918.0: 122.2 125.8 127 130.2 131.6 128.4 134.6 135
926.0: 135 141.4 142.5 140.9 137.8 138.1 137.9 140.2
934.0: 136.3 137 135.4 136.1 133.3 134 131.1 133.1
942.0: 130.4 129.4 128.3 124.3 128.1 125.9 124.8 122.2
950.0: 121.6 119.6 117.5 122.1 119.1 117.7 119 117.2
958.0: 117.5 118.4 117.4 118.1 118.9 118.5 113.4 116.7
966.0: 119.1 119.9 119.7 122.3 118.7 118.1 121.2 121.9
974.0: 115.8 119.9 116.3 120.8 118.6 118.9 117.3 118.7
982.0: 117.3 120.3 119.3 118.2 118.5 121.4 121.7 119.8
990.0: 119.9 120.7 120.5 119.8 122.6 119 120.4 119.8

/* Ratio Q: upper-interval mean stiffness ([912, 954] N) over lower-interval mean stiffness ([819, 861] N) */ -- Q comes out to 1.06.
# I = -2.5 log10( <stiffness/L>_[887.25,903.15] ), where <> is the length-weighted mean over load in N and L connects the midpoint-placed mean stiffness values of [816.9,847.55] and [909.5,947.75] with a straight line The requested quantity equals 0.13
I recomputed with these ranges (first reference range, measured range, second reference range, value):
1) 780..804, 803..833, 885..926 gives 0.09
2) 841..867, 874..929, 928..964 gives 0.04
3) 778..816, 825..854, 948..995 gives 0.10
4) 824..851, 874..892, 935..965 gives 0.06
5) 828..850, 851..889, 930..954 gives 0.07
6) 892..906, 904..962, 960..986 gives -0.09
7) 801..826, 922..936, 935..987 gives -0.12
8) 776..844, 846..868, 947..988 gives 0.10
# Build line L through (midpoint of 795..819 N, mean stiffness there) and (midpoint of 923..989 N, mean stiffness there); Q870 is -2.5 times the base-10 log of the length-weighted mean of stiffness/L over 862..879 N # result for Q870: 0.08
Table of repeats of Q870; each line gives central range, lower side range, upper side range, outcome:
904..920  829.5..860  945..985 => 0.032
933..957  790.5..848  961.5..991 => -0.054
